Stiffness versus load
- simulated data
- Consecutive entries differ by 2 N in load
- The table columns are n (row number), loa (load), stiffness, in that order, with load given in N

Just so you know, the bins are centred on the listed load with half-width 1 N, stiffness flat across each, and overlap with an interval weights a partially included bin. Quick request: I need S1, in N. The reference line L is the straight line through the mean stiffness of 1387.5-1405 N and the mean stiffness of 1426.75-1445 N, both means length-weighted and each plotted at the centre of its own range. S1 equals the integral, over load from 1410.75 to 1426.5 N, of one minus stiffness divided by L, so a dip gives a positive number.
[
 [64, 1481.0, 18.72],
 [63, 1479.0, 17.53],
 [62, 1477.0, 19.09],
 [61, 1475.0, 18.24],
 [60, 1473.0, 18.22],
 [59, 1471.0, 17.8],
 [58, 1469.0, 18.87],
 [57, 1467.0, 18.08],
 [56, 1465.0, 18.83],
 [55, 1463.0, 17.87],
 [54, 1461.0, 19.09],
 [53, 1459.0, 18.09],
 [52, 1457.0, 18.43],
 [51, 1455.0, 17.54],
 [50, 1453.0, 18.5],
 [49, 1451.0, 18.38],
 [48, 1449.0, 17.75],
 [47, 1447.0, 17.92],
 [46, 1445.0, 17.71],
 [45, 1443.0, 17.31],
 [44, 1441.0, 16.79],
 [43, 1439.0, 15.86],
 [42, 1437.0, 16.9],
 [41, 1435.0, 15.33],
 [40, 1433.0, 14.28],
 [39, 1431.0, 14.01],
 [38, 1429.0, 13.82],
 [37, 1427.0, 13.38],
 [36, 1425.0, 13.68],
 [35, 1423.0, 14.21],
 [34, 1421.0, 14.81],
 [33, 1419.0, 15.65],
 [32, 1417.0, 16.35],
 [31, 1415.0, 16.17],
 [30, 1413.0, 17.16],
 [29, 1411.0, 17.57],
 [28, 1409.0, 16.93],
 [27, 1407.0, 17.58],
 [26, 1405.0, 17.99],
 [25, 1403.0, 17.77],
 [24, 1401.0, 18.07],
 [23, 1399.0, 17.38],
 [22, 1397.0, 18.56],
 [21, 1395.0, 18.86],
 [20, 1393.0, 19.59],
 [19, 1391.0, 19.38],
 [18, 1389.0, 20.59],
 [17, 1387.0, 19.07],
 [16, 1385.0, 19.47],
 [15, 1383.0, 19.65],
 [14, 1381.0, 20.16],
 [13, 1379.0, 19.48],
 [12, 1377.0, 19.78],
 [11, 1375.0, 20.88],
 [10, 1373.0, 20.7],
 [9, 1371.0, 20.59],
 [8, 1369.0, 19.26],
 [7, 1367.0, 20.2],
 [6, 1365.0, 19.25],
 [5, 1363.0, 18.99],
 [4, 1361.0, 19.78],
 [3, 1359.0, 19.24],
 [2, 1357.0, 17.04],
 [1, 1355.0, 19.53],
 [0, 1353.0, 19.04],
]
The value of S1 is 1.3 N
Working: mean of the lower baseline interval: 18.7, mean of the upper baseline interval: 15.5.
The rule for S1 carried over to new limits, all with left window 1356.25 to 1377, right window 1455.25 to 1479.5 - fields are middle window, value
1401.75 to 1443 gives 6.7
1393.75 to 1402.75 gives 0.5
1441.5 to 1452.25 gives 0.5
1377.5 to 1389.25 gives -0.2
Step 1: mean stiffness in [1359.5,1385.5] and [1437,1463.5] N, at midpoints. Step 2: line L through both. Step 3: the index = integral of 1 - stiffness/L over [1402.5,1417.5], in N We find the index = 1.3 N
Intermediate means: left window 19.9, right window 17.8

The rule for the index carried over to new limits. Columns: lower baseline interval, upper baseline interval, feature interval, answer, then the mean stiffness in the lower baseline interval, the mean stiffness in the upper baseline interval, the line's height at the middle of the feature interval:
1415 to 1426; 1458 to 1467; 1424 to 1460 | 0.9 N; 15.1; 18.4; 16.8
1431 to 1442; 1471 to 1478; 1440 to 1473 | -1.9 N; 15.7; 18.4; 17.1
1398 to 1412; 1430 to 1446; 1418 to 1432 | 2.0 N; 17.6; 16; 16.6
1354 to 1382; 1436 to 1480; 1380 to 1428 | 3.7 N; 19.6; 17.9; 19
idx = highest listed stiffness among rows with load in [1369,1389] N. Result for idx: 20.88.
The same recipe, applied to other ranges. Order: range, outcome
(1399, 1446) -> 18.07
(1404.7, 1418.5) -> 17.99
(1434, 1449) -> 17.92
